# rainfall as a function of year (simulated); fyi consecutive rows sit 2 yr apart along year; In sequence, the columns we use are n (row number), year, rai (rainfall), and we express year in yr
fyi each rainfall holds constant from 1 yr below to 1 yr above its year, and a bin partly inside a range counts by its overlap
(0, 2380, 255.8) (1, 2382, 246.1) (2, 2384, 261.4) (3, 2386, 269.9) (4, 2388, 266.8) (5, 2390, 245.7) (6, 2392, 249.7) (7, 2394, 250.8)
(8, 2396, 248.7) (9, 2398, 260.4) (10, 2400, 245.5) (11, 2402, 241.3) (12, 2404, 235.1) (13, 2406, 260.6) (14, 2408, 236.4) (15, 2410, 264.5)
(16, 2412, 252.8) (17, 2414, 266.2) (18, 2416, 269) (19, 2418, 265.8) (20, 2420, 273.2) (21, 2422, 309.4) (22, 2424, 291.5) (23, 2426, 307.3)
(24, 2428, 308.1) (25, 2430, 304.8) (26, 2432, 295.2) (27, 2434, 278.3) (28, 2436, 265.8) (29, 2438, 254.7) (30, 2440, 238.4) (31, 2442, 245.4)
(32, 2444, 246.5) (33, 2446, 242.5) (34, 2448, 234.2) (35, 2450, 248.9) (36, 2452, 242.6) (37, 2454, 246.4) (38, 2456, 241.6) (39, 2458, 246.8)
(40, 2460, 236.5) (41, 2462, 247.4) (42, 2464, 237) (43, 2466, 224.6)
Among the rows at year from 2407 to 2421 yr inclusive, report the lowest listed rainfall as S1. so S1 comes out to 236.4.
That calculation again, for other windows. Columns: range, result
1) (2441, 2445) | 245.4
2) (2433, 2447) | 238.4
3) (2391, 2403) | 241.3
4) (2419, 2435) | 273.2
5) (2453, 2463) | 236.5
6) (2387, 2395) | 245.7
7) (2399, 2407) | 235.1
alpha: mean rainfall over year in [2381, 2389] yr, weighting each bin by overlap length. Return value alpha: 261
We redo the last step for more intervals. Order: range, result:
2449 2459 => 245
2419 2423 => 291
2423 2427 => 299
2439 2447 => 243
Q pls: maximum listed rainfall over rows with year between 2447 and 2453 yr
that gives 248.9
